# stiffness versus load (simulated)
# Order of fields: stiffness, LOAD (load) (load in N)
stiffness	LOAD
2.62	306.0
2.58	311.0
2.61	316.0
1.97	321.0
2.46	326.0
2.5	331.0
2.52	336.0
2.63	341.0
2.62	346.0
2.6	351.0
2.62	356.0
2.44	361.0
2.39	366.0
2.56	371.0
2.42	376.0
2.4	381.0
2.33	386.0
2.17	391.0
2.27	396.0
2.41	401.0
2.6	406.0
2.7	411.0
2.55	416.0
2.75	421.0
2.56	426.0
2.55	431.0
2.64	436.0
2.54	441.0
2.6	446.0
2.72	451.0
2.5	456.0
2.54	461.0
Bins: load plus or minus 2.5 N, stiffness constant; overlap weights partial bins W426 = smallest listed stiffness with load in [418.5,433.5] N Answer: 2.55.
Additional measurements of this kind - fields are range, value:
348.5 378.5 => 2.39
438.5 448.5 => 2.54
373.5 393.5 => 2.17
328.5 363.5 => 2.44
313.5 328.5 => 1.97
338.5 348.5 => 2.62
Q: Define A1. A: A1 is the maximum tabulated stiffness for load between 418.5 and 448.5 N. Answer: 2.75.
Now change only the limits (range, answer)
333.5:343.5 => 2.63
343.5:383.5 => 2.62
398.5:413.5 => 2.7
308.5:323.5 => 2.61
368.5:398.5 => 2.56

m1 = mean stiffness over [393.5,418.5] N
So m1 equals 2.51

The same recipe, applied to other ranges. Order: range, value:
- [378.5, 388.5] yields 2.36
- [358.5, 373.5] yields 2.46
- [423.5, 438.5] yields 2.58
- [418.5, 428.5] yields 2.66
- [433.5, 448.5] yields 2.59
